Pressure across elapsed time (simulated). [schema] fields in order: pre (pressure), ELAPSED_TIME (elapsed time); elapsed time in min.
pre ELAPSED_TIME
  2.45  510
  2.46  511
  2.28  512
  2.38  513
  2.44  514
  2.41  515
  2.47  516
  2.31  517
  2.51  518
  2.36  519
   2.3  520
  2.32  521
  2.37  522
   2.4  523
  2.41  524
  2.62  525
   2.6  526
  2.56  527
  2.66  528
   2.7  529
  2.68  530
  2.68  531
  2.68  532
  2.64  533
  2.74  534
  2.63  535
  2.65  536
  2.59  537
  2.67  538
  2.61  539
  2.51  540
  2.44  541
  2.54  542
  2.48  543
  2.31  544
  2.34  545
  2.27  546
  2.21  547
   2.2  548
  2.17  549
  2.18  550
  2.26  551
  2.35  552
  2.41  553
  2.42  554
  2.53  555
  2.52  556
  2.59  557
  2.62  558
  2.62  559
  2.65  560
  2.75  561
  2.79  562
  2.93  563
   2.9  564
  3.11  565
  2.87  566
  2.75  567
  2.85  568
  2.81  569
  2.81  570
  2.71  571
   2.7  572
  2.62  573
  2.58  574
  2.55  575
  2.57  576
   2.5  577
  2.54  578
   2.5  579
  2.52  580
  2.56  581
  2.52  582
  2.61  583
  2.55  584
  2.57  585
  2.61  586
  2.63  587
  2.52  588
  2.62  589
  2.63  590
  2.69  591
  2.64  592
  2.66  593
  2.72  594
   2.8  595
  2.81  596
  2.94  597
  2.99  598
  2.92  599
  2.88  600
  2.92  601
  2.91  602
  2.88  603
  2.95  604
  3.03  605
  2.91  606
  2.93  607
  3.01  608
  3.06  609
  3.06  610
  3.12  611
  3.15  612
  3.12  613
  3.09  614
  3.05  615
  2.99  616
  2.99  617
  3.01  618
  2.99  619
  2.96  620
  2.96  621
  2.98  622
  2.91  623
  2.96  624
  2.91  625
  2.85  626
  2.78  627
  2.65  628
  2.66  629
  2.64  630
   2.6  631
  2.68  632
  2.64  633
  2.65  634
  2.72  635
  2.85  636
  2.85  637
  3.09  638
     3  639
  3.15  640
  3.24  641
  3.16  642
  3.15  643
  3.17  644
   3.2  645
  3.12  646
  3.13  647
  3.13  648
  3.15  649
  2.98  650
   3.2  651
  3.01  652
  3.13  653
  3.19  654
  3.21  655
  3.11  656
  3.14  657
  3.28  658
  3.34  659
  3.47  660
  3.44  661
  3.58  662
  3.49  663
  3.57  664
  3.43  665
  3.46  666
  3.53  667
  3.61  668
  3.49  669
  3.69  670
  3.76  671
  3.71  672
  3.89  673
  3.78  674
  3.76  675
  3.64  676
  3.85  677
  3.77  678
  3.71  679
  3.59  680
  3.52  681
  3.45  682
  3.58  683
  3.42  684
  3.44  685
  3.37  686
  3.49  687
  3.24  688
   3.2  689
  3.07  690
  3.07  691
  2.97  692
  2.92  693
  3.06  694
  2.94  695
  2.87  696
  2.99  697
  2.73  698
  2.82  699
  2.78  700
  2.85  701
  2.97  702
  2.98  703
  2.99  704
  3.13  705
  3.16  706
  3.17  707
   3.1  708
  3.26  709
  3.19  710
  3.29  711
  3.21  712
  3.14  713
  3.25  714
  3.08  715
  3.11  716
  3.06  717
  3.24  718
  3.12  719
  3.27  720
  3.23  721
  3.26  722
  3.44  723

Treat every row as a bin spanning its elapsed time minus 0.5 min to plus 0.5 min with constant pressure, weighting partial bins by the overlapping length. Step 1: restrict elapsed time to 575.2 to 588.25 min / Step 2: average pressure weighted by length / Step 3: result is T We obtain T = 2.55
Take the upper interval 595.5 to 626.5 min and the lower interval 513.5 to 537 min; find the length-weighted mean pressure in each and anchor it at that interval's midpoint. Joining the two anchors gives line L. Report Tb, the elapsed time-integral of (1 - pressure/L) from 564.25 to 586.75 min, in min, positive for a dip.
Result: 1.06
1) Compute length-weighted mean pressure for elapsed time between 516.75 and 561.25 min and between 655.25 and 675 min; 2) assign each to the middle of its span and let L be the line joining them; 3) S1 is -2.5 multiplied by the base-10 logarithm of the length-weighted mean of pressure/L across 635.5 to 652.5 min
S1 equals 0.085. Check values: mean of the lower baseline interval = 2.49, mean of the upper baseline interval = 3.52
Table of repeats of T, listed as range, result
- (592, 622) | 2.95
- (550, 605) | 2.68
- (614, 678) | 3.17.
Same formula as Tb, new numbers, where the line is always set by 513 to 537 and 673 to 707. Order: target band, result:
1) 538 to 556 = 1.7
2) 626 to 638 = 1.1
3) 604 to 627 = -0.6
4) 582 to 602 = 0.7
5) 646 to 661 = -0.4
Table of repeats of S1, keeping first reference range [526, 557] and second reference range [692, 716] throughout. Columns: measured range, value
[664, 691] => -0.201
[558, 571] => -0.097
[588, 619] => -0.081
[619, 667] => -0.085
